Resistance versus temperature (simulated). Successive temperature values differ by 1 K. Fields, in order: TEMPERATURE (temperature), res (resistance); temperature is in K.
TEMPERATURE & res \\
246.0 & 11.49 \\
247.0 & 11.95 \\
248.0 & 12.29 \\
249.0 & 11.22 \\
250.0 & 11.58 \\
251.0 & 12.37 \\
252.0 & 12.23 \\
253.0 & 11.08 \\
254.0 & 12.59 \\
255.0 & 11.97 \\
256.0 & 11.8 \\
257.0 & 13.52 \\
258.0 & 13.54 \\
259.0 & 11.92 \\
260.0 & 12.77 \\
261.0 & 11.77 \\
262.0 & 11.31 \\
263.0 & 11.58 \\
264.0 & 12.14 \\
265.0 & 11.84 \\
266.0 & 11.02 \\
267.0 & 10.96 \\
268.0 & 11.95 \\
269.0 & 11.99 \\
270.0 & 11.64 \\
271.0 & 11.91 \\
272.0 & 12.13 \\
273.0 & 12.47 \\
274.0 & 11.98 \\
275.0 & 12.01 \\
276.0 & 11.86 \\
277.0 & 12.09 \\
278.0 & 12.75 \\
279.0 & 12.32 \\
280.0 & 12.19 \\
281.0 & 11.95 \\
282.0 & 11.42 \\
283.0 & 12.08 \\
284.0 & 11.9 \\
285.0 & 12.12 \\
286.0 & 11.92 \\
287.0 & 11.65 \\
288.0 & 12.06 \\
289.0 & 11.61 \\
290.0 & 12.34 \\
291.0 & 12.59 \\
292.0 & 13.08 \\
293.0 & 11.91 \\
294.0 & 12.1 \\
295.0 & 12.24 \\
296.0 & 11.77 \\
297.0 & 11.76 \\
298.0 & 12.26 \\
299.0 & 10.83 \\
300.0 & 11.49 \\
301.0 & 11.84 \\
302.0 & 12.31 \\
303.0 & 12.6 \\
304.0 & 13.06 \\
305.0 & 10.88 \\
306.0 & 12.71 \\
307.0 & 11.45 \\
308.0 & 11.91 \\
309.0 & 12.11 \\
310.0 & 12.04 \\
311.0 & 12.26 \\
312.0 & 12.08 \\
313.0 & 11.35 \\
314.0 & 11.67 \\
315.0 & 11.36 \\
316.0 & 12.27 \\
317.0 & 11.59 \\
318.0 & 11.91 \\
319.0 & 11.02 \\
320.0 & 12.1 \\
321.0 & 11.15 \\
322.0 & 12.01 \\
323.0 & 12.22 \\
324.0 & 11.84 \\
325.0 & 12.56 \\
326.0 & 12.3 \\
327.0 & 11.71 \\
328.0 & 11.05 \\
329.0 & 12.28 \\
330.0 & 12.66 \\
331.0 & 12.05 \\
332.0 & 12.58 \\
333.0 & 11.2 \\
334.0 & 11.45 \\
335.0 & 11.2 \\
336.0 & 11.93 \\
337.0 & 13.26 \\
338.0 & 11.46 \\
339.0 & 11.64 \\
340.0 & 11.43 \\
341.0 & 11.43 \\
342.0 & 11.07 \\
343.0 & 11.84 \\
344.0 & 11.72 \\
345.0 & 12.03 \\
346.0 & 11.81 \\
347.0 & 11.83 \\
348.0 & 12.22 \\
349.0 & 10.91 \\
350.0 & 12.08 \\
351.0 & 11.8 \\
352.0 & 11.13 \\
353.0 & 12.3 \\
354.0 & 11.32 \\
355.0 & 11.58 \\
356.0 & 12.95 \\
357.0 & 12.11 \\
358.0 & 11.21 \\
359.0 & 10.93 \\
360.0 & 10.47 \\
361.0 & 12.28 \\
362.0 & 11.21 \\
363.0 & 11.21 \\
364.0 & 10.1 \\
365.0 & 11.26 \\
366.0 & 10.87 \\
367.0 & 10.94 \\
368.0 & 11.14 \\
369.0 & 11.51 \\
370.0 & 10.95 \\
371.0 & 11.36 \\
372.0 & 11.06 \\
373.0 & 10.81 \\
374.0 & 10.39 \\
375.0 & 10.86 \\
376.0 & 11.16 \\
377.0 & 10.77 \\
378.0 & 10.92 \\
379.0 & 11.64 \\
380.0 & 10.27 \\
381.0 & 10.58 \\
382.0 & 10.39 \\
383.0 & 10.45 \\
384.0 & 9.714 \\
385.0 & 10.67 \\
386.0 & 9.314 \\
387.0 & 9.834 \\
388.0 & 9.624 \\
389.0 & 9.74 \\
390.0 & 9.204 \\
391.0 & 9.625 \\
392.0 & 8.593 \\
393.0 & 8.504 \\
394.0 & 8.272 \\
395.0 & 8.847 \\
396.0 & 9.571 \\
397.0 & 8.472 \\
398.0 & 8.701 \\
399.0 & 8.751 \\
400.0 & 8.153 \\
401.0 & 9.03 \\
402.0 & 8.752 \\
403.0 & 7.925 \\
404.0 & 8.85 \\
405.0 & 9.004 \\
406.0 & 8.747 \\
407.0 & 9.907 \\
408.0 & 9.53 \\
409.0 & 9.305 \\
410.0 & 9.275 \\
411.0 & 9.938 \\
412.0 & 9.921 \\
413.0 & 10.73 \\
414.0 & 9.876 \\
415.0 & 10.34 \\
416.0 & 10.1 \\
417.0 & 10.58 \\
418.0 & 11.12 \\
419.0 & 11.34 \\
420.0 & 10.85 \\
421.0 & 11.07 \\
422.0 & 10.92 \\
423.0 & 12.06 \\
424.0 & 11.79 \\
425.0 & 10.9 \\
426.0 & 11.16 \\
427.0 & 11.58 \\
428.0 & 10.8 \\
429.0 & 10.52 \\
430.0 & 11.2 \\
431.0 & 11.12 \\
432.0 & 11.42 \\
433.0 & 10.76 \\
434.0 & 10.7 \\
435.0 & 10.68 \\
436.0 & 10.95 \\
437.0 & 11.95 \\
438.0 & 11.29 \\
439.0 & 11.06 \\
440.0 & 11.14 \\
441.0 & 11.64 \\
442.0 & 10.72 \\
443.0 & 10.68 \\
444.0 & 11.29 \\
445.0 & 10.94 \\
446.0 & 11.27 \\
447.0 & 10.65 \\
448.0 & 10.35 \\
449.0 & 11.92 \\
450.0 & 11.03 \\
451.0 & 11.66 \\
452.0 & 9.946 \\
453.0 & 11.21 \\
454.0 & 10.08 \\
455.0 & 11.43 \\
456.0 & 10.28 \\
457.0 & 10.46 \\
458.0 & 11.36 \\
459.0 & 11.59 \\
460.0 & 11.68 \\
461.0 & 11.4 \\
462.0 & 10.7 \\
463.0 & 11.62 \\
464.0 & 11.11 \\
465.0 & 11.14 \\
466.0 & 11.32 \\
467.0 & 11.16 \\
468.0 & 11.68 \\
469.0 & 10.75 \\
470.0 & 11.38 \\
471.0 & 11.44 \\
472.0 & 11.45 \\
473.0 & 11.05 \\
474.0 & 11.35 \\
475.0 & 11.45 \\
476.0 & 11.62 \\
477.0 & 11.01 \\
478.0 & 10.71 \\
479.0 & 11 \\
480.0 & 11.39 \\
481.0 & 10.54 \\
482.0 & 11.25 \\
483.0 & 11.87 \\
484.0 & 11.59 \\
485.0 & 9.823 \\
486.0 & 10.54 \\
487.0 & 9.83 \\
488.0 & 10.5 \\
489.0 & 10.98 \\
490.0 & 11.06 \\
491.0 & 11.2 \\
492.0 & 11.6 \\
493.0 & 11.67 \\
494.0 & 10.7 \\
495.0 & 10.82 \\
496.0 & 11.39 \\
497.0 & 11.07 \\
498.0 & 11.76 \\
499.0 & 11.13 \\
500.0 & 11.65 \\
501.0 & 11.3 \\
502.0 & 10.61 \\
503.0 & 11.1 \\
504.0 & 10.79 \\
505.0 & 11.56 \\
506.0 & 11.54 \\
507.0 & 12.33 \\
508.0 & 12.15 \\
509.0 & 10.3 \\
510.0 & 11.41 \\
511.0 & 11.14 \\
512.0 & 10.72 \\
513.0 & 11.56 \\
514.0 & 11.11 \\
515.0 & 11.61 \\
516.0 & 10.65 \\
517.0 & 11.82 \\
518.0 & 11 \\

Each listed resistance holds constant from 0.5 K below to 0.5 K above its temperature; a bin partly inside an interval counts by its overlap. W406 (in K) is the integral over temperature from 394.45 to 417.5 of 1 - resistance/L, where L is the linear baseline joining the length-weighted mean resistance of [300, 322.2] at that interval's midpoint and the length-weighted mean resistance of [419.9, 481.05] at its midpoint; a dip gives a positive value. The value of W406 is 4.2 K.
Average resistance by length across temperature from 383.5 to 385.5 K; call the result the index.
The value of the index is 10.2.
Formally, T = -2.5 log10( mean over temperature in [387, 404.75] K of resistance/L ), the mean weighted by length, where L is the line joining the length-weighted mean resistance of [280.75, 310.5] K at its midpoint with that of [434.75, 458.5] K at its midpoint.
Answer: 0.26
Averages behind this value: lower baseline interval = 12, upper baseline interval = 11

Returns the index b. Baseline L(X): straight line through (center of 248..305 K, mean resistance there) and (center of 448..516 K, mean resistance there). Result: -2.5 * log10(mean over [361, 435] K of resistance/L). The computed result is 0.13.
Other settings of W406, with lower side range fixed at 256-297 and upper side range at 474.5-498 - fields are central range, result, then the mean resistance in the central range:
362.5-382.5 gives 1.2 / 10.9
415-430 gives 0.4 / 11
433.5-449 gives 0.3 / 11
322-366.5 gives 0.1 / 11.7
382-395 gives 2.3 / 9.47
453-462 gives 0.1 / 11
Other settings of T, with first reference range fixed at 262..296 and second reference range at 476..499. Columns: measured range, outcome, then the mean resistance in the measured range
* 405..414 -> 0.18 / 9.64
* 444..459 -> 0.03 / 10.9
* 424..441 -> 0.02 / 11.1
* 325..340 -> -0.02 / 11.9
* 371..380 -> 0.06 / 10.9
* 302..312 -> -0.02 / 12.1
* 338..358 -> -0.01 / 11.7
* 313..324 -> 0.01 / 11.7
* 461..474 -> -0.01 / 11.2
